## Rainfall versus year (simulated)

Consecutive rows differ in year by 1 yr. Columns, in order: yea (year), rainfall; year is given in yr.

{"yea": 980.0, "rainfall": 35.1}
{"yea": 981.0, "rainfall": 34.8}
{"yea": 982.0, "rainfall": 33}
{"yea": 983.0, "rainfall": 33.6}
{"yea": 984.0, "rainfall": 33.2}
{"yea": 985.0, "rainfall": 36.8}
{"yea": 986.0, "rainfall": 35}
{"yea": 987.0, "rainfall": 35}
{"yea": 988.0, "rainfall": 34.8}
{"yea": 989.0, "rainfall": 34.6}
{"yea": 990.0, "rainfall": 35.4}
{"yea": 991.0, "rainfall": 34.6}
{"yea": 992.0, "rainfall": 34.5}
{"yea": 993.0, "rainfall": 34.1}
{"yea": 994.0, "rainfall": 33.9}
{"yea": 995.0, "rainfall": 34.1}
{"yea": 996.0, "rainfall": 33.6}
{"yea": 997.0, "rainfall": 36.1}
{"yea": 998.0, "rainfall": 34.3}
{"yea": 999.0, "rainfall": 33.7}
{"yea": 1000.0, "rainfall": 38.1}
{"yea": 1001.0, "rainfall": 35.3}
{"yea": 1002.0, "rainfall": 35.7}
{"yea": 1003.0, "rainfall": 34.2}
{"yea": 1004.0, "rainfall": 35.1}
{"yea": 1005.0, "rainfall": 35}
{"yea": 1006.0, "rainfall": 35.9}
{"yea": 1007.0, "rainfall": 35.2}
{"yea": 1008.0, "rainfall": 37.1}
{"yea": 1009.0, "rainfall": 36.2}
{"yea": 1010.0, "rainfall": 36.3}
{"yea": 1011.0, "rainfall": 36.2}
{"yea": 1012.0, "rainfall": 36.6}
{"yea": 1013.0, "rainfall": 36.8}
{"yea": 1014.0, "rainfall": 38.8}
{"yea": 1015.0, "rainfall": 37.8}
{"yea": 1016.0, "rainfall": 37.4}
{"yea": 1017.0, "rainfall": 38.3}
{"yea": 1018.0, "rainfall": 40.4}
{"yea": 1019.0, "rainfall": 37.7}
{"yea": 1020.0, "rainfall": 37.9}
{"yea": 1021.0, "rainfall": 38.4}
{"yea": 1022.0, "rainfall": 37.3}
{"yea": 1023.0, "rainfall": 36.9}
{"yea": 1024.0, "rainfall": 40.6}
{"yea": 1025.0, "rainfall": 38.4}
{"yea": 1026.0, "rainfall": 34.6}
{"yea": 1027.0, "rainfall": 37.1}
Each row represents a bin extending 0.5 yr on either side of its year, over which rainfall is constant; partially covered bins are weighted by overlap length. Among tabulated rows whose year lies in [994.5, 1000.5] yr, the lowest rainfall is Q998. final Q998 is 33.6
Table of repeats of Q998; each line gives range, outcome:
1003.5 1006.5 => 35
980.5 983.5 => 33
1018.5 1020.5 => 37.7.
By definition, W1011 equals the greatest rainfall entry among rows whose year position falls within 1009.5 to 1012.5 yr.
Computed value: 36.6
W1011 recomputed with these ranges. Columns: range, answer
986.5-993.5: 35.4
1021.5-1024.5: 40.6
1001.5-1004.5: 35.7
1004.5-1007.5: 35.9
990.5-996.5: 34.6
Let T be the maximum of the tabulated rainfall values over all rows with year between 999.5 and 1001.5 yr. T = 38.1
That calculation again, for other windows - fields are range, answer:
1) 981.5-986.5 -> 36.8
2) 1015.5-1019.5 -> 40.4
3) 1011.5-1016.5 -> 38.8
